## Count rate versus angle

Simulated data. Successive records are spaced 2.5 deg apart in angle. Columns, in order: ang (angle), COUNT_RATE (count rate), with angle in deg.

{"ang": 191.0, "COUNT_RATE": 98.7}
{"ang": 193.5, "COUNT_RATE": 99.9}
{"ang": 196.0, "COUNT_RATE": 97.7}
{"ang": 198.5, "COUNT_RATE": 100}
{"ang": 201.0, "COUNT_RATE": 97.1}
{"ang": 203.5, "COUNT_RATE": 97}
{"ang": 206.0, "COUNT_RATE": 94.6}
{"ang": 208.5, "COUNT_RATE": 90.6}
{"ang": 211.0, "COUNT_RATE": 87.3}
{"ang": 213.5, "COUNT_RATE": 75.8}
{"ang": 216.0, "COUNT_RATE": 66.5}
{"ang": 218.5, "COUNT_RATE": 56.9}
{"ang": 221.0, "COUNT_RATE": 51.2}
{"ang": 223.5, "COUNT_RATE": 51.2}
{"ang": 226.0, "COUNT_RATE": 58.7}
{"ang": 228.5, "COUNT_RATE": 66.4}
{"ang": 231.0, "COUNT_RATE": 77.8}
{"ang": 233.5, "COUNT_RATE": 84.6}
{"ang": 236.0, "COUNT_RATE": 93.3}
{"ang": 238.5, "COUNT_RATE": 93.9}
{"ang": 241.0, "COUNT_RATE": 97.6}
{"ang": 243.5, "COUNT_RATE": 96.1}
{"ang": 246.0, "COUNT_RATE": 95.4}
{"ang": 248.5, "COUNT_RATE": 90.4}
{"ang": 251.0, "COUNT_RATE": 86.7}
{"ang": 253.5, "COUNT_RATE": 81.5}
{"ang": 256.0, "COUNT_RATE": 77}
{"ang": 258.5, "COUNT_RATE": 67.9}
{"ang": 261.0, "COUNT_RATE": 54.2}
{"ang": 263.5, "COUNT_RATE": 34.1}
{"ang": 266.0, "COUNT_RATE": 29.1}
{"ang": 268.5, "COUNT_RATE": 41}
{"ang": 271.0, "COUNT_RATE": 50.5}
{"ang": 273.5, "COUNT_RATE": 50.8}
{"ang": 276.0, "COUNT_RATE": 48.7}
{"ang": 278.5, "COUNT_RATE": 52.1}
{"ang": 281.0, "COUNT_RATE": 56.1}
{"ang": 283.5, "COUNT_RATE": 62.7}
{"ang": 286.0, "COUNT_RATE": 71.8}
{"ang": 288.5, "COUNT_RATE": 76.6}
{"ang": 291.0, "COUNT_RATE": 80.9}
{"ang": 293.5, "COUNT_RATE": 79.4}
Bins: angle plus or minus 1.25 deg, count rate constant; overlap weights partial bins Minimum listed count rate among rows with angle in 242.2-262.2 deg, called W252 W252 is 54.2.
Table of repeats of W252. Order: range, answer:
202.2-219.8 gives 56.9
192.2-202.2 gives 97.1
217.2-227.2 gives 51.2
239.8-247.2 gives 95.4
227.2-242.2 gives 66.4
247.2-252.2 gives 86.7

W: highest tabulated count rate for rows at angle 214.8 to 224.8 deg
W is 66.5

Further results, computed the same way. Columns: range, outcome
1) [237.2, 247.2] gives 97.6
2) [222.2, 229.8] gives 66.4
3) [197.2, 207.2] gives 100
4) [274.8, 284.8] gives 62.7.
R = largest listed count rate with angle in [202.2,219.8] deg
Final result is 97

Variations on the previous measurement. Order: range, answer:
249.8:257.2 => 86.7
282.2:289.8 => 76.6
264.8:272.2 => 50.5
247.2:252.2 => 90.4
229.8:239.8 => 93.9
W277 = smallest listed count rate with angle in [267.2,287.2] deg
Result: 41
